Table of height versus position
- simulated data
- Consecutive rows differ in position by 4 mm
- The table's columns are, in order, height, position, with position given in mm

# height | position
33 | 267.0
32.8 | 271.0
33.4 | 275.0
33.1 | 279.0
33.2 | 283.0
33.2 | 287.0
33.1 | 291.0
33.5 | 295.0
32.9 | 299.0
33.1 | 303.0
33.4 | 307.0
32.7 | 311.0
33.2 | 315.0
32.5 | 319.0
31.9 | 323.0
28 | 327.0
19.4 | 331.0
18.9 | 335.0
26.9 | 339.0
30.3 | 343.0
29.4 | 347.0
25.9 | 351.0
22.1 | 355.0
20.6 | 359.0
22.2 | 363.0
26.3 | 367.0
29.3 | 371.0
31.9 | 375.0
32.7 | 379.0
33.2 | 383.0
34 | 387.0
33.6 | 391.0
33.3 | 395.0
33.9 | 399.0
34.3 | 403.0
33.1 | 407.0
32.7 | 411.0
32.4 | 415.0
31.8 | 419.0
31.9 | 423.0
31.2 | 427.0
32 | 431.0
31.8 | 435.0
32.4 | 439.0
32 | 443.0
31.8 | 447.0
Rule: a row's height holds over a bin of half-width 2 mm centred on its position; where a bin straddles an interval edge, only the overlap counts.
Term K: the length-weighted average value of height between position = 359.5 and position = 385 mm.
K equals 28.8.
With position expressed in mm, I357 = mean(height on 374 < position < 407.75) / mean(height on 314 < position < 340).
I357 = 1.23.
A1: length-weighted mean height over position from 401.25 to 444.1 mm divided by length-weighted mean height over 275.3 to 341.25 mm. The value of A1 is 1.1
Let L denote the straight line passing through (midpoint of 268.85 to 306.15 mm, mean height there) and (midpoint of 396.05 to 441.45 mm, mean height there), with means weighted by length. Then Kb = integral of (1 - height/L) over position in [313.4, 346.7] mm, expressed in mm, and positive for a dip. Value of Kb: 5.3 mm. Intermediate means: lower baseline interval 33.2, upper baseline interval 32.5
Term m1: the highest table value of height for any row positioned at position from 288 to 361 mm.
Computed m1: 33.5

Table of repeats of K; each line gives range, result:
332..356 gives 25.5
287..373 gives 28.5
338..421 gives 30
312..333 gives 29.2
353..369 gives 22.8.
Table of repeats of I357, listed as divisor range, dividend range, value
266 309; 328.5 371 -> 0.74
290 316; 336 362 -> 0.77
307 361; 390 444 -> 1.19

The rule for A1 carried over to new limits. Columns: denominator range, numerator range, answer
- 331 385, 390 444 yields 1.22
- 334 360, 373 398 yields 1.31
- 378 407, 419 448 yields 0.95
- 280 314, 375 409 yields 1.01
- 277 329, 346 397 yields 0.88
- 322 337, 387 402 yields 1.40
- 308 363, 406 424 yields 1.20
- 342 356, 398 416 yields 1.23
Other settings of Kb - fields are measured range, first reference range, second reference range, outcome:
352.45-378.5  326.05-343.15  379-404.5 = 3.1 mm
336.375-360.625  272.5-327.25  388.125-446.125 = 5.2 mm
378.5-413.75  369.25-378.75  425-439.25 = -2.4 mm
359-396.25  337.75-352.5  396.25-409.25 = 1.6 mm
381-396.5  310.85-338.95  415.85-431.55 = -1.6 mm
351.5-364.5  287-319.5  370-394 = 4.2 mm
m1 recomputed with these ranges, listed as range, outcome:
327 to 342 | 28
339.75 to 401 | 34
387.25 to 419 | 34.3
